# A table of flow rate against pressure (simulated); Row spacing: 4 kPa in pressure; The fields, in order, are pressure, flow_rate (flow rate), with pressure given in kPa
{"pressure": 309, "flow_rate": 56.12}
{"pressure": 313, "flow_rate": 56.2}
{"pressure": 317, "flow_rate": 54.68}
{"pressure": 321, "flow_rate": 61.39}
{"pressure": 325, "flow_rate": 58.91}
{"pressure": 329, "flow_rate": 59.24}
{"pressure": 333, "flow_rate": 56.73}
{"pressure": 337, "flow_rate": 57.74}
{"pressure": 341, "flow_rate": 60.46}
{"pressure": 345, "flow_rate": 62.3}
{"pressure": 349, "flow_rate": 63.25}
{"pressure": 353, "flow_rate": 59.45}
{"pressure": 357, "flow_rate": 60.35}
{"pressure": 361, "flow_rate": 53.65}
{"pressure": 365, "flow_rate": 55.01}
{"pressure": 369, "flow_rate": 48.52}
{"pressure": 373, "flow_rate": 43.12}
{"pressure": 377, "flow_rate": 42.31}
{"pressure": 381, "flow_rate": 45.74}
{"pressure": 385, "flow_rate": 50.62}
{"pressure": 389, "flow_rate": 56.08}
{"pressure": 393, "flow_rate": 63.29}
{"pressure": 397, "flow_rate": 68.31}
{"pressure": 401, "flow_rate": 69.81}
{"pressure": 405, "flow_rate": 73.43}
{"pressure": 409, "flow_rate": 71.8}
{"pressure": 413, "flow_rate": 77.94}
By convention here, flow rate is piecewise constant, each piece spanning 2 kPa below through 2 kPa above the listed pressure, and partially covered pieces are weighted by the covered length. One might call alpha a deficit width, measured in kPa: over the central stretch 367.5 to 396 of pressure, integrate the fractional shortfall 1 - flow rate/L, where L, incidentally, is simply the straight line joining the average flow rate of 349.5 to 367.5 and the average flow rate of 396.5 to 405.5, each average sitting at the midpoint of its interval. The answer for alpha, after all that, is 6.2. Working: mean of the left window 57.4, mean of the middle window 50.6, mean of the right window 70.4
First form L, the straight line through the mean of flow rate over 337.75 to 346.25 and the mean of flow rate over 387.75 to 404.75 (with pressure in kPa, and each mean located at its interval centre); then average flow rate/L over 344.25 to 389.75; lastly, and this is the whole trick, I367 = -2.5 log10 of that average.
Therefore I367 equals 0.18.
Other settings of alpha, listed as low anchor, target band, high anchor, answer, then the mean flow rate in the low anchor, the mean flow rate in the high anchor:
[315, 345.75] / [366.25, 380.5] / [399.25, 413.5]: 4.6 kPa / 58.8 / 72.8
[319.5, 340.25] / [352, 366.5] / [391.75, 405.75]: 1.4 kPa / 58.8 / 68.6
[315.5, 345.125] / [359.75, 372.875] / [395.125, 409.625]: 2.8 kPa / 58.8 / 70.8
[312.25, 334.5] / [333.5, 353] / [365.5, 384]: -2.6 kPa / 58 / 46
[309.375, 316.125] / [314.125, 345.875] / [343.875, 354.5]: 0.0 kPa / 55.9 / 61.7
